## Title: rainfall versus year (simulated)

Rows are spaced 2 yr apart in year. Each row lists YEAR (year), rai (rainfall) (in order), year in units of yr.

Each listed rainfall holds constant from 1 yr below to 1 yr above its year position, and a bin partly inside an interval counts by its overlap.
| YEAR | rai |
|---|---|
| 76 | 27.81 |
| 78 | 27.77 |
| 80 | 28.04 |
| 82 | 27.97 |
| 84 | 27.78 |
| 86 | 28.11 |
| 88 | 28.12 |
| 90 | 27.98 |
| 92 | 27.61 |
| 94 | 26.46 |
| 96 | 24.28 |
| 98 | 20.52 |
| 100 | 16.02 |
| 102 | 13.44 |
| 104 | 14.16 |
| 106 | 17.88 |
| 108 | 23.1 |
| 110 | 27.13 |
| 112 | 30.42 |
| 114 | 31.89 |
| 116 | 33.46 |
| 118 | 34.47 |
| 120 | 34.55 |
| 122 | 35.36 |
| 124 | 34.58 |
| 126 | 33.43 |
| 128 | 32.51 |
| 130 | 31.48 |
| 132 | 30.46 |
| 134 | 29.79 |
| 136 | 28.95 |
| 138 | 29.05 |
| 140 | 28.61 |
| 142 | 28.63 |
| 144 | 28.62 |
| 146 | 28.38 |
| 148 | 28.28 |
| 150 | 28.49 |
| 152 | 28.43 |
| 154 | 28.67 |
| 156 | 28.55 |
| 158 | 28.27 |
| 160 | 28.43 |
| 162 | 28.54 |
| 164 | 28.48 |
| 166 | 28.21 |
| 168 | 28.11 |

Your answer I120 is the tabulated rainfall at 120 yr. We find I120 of 34.55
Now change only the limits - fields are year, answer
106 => 17.88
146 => 28.38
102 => 13.44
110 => 27.13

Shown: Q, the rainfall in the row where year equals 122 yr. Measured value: 35.36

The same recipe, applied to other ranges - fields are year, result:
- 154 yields 28.67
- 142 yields 28.63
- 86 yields 28.11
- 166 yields 28.21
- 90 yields 27.98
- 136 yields 28.95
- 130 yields 31.48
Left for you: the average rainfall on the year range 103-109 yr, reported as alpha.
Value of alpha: 18.4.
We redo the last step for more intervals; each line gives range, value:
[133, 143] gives 29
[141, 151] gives 28.5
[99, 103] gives 14.7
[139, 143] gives 28.6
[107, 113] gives 26.9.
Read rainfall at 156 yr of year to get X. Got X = 28.55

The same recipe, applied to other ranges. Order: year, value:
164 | 28.48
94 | 26.46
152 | 28.43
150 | 28.49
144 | 28.62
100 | 16.02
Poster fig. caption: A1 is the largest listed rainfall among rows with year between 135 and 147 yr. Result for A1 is 29.05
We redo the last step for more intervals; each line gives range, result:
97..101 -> 20.52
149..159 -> 28.67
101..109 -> 23.1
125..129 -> 33.43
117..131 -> 35.36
